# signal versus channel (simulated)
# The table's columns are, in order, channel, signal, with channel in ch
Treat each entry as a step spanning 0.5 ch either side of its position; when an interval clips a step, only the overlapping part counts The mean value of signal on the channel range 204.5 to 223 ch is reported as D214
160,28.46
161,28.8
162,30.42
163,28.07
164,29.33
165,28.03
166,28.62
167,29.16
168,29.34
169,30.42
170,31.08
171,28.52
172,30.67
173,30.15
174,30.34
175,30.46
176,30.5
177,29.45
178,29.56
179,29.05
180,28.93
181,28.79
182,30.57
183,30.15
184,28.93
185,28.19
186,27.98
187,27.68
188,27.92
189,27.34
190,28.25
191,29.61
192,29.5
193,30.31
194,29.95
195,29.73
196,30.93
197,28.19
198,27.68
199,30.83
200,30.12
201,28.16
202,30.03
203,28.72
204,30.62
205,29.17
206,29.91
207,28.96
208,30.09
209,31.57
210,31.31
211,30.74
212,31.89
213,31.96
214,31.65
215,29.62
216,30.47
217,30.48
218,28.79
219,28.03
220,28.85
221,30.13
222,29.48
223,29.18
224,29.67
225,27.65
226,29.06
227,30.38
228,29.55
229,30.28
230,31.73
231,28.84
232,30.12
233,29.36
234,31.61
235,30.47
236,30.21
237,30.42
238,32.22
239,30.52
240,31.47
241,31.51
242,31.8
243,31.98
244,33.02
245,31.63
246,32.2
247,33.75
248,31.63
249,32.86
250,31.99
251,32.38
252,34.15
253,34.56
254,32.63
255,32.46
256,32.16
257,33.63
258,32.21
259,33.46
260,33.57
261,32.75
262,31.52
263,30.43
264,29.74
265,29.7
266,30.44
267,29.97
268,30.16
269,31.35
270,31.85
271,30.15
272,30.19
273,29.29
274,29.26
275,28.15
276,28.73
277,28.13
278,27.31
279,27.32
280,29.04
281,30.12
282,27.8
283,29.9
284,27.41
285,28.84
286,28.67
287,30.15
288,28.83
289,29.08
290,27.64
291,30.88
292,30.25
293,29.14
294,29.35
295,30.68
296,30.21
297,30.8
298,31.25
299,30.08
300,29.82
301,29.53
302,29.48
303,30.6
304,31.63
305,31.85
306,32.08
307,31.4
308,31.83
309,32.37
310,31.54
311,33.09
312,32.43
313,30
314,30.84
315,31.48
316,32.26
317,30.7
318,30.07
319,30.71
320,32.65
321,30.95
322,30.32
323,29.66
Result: 30.1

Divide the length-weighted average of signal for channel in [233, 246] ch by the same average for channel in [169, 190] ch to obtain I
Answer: 1.07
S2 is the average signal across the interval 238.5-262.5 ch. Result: 32.5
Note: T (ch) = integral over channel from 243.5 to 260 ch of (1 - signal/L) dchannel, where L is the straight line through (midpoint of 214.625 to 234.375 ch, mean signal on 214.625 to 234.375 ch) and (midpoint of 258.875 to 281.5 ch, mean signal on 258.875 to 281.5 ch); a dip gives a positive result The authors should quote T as -1.6 ch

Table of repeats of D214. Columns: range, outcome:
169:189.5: 29.3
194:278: 30.7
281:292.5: 29.1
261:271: 30.7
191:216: 30.1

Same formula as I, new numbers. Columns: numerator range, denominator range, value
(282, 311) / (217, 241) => 1.01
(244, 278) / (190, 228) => 1.05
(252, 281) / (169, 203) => 1.05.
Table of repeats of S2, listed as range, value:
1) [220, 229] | 29.4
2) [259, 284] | 29.9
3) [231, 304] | 30.6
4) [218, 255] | 31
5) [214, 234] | 29.7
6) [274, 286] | 28.5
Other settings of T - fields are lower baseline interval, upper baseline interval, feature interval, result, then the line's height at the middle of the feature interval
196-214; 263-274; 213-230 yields 0.2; 30.1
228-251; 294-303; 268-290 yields 1.1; 30.6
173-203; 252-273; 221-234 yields 0.4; 30.5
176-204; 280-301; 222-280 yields -3.0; 29.4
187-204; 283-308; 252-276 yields -1.2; 29.8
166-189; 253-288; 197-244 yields -0.6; 29.8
